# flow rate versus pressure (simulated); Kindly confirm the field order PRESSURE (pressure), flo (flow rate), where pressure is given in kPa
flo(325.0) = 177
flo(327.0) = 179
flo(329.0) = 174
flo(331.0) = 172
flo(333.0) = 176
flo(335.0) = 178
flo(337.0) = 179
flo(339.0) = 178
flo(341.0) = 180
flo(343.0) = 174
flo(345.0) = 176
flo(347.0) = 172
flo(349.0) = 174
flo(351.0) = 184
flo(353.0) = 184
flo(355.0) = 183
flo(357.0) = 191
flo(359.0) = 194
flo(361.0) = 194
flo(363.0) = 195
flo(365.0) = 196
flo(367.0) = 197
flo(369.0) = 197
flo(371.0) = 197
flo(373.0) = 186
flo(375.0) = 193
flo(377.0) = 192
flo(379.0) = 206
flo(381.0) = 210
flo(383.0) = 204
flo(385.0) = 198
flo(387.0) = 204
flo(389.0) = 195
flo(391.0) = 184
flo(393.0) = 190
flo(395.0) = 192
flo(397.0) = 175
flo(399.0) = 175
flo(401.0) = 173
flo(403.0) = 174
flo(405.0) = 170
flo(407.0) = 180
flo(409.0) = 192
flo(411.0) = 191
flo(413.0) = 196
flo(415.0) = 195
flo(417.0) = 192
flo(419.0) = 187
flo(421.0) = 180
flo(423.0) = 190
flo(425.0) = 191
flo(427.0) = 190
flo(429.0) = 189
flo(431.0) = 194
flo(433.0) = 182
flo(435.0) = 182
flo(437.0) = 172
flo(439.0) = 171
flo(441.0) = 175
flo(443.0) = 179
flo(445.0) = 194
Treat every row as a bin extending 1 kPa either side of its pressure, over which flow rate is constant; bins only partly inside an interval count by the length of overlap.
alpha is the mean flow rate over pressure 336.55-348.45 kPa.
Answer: 176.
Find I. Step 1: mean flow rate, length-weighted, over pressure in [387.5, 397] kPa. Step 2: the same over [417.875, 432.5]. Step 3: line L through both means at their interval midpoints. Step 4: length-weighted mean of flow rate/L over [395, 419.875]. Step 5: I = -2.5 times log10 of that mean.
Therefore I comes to 0.03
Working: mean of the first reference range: 189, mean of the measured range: 184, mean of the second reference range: 189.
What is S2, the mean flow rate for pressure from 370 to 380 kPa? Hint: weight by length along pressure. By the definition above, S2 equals 195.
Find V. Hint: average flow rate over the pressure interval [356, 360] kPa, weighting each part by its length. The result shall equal 192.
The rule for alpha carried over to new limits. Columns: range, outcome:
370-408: 189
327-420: 187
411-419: 193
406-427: 189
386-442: 185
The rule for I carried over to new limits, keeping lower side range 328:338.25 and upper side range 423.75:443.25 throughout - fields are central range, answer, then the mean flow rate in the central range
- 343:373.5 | -0.059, 188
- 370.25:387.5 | -0.114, 199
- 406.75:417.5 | -0.061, 192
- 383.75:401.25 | -0.049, 188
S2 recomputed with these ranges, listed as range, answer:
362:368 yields 196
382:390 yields 200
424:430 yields 190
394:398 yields 184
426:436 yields 187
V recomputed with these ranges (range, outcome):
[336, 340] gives 178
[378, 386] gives 204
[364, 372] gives 197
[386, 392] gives 194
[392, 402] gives 181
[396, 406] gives 173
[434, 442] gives 175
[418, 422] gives 184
